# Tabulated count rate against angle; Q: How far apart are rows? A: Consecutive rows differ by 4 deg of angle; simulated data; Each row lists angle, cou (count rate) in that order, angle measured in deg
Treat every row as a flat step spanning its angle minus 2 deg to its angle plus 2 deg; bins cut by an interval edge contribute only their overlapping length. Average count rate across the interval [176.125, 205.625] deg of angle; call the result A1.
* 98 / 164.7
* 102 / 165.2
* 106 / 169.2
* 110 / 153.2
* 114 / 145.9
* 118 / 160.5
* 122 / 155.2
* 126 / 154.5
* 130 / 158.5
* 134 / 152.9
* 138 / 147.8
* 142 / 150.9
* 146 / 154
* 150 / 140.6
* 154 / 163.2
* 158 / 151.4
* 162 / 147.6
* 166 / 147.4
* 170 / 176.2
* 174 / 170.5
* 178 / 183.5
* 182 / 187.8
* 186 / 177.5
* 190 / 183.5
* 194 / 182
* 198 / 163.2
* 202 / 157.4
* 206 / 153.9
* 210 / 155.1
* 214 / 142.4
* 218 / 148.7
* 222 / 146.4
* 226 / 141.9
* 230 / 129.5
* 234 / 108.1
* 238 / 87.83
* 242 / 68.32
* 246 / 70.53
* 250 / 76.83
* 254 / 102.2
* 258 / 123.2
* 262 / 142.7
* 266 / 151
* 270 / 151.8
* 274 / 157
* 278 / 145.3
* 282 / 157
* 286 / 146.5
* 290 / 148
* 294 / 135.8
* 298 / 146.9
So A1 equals 175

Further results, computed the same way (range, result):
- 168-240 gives 155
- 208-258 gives 115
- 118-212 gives 161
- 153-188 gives 167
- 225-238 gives 119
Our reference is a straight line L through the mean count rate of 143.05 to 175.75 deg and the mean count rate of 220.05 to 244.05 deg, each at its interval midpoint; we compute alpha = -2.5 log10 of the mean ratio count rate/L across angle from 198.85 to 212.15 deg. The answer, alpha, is -0.21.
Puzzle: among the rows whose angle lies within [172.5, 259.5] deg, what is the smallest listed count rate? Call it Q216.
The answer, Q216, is 68.32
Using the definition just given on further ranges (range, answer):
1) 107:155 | 140.6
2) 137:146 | 147.8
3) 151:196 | 147.4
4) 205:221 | 142.4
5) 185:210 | 153.9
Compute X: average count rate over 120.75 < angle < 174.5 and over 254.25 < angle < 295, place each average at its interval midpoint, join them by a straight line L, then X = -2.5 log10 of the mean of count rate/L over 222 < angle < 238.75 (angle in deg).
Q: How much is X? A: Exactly 0.20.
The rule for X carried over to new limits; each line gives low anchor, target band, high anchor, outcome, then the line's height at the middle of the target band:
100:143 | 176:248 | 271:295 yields 0.06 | 152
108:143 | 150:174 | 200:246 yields -0.09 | 144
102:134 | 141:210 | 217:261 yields -0.22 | 134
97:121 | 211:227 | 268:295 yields 0.05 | 153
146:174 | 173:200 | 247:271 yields -0.22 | 146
